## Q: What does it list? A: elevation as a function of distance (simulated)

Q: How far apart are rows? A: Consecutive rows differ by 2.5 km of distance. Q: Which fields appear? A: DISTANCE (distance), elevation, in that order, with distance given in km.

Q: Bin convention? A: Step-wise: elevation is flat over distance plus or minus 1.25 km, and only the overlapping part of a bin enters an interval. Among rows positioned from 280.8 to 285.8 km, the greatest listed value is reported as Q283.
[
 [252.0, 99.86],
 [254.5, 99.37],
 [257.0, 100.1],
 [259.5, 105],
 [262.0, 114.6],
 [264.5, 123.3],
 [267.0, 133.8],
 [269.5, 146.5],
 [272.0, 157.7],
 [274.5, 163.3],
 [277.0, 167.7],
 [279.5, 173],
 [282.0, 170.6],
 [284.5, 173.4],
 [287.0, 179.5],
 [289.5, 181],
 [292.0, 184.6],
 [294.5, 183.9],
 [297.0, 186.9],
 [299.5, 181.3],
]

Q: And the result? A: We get 173.4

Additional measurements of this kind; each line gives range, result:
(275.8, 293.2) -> 184.6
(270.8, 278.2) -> 167.7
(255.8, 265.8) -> 123.3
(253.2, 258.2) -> 100.1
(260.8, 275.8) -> 163.3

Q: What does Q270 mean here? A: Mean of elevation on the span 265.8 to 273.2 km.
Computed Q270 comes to 146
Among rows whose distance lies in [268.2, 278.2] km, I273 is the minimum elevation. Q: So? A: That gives 146.5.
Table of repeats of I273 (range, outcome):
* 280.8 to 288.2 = 170.6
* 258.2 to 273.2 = 105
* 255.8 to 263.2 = 100.1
